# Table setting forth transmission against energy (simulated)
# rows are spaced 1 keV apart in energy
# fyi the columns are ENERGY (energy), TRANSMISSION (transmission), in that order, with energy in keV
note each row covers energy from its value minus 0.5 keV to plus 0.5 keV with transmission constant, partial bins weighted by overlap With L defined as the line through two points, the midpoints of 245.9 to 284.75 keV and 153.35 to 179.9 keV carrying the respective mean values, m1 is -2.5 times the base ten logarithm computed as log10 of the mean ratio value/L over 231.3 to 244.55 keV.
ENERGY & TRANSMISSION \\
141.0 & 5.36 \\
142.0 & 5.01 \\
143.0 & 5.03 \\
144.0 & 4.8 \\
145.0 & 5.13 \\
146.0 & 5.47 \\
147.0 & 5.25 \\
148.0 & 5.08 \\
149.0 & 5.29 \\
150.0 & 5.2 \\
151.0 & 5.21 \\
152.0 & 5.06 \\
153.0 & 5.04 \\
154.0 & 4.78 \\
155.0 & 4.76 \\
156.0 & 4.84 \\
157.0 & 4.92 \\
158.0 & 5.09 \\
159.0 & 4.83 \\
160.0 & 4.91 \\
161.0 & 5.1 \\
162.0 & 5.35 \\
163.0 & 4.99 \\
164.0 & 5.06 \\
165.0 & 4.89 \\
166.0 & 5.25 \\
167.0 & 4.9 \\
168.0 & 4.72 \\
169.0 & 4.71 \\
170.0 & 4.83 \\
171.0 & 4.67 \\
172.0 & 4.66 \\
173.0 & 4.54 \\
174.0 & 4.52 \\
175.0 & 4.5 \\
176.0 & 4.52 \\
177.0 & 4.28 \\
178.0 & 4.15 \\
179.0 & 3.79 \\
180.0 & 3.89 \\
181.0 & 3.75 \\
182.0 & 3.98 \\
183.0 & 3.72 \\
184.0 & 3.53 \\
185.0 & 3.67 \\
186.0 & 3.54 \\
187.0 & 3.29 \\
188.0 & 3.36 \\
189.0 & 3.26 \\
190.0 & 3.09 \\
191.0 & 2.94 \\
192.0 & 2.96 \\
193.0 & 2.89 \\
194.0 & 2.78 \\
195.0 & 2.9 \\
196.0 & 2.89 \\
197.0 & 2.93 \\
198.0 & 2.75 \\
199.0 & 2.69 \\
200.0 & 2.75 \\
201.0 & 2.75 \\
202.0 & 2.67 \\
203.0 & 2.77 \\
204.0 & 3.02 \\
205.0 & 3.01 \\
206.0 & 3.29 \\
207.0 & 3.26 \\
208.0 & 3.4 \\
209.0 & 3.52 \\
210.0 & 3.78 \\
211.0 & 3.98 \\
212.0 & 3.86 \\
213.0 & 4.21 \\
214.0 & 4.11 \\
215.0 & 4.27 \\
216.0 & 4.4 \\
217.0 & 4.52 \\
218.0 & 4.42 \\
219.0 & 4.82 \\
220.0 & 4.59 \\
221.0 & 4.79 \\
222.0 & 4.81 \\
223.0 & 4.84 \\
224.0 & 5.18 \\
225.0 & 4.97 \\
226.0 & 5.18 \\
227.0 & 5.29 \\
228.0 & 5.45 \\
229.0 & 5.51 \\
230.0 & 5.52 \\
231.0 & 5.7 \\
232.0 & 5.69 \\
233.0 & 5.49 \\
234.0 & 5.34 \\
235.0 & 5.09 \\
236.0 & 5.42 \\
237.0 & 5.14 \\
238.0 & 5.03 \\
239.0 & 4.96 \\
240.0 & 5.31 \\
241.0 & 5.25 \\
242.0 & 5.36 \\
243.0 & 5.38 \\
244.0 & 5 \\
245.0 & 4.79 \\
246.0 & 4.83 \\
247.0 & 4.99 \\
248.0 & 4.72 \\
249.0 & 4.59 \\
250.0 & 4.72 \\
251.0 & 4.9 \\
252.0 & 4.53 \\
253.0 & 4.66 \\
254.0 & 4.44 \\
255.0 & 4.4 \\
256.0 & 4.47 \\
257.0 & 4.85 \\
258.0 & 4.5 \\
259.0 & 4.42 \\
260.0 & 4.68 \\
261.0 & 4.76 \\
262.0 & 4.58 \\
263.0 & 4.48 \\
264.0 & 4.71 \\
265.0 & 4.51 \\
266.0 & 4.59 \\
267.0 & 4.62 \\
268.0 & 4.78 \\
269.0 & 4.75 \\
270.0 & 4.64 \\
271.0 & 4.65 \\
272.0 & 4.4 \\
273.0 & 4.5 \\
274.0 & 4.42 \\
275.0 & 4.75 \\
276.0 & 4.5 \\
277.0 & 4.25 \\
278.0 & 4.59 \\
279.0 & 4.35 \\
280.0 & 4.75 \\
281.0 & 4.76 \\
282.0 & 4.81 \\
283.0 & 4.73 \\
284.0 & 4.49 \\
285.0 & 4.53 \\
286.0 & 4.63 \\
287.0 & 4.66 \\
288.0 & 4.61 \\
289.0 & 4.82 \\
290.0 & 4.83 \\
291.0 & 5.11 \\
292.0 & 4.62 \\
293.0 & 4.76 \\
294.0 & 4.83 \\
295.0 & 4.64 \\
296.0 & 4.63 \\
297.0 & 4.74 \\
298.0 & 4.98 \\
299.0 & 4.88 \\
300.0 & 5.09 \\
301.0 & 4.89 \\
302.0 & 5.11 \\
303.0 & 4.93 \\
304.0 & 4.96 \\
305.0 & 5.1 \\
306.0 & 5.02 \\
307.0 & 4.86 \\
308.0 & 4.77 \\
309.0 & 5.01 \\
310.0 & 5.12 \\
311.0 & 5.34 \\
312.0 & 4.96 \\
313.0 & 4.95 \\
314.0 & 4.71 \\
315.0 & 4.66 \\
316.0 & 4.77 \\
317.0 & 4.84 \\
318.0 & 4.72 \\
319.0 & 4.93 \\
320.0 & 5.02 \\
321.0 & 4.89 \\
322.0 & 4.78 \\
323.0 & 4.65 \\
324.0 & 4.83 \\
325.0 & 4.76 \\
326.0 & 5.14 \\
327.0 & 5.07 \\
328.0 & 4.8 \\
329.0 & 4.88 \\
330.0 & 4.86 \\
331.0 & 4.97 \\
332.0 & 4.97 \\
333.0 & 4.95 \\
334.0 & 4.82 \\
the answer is -0.136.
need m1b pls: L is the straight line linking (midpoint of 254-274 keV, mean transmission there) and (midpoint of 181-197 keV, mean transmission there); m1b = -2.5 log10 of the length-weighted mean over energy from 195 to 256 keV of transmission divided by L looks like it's -0.13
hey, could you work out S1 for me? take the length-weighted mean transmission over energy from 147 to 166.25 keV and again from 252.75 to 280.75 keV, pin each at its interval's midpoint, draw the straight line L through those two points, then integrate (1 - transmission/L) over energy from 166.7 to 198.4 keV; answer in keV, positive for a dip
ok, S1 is 7.5 keV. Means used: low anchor 5.04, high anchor 4.57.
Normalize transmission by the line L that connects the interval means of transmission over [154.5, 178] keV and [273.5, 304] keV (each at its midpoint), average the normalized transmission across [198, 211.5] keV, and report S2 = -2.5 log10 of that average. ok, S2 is 0.46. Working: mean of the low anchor 4.8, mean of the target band 3.13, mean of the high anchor 4.73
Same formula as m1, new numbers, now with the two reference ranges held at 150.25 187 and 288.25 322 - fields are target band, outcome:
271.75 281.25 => 0.07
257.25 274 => 0.05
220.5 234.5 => -0.12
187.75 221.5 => 0.32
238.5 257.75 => -0.02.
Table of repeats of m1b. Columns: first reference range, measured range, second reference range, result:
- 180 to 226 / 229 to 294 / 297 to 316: -0.11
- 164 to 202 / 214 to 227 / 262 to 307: -0.15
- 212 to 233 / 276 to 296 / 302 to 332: 0.05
